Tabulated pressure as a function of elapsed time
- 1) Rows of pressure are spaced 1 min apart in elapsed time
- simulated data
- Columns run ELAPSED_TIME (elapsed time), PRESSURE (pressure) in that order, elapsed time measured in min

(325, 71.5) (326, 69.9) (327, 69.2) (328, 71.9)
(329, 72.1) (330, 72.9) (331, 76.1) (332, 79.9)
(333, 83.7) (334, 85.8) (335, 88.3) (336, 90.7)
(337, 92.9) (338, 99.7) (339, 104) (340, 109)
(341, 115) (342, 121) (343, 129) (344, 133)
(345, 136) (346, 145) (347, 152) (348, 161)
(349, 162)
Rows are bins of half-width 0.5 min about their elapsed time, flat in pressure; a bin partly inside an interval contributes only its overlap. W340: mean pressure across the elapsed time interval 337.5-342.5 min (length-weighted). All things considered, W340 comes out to 110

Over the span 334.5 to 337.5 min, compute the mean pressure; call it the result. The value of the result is 90.6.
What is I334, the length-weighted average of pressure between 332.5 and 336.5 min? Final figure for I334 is 87.1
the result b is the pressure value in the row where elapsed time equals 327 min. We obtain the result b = 69.2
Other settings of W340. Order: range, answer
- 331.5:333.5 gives 81.8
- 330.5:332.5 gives 78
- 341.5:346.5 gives 133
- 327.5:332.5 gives 74.6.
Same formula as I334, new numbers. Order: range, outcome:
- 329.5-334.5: 79.7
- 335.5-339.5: 96.8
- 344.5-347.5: 144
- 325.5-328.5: 70.3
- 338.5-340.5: 106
